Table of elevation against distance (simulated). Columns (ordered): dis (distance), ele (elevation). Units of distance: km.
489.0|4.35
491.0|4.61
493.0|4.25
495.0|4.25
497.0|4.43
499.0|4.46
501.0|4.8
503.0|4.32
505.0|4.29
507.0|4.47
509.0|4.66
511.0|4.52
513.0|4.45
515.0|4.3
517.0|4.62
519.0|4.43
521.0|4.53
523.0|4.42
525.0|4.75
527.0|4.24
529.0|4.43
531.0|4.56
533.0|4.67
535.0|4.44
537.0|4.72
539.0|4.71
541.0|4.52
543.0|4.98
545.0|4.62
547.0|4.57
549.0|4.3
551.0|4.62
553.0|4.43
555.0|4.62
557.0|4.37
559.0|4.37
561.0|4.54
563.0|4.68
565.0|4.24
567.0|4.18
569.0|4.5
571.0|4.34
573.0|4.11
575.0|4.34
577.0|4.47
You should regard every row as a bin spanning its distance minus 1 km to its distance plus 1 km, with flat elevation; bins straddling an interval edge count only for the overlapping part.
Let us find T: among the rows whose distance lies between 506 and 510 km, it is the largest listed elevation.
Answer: 4.66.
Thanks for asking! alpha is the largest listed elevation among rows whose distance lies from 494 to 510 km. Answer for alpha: 4.8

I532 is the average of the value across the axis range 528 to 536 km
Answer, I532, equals 4.52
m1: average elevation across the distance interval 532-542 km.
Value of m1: 4.61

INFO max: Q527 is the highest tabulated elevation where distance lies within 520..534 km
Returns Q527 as 4.75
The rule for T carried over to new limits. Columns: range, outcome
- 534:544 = 4.98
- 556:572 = 4.68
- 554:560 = 4.62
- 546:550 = 4.57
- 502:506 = 4.32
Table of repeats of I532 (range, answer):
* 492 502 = 4.44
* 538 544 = 4.74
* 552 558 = 4.47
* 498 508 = 4.47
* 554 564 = 4.52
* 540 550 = 4.6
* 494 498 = 4.34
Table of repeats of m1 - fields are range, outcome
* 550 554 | 4.53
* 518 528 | 4.47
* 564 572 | 4.31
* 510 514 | 4.48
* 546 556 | 4.51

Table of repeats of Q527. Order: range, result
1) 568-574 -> 4.5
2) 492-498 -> 4.43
